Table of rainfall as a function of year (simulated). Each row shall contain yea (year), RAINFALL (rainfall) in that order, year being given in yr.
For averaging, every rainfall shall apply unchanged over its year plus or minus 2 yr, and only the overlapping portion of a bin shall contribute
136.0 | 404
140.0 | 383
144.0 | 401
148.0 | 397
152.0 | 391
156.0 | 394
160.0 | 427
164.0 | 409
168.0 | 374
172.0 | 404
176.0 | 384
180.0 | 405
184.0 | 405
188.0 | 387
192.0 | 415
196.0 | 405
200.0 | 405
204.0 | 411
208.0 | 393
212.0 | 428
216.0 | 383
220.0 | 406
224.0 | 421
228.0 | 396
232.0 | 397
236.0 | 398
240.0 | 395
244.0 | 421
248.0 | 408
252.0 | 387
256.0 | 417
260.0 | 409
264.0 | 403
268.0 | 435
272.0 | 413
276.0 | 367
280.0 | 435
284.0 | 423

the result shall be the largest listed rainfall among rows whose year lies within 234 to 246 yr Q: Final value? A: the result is 421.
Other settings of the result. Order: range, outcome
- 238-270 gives 435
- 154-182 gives 427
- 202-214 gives 428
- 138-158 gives 401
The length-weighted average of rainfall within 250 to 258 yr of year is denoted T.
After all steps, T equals 402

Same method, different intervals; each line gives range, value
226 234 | 396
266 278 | 405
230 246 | 403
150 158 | 392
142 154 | 396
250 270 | 410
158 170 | 403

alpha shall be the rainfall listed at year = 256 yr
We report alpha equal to 417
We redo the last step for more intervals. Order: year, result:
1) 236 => 398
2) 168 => 374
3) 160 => 427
